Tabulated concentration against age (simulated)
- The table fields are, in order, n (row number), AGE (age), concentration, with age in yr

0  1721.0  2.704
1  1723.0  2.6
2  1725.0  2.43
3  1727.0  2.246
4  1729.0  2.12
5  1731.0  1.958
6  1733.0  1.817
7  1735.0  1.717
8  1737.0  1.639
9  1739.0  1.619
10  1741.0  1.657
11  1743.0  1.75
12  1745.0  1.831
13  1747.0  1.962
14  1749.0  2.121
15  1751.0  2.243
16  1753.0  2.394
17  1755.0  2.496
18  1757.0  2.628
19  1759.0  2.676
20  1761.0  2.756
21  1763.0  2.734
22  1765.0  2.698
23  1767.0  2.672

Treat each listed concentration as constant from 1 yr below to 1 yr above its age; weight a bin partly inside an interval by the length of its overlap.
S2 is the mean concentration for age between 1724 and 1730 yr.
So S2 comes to 2.27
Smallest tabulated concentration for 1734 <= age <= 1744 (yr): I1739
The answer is 1.619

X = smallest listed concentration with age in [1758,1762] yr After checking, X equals 2.676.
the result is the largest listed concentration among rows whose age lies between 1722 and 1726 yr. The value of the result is 2.6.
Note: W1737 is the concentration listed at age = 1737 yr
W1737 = 1.639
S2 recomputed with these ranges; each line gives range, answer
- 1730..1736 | 1.83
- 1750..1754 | 2.32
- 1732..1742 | 1.69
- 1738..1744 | 1.68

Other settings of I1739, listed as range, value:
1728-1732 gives 1.958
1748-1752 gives 2.121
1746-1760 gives 1.962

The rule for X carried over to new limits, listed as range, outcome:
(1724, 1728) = 2.246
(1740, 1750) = 1.657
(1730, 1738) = 1.639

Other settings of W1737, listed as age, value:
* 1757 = 2.628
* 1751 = 2.243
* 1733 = 1.817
